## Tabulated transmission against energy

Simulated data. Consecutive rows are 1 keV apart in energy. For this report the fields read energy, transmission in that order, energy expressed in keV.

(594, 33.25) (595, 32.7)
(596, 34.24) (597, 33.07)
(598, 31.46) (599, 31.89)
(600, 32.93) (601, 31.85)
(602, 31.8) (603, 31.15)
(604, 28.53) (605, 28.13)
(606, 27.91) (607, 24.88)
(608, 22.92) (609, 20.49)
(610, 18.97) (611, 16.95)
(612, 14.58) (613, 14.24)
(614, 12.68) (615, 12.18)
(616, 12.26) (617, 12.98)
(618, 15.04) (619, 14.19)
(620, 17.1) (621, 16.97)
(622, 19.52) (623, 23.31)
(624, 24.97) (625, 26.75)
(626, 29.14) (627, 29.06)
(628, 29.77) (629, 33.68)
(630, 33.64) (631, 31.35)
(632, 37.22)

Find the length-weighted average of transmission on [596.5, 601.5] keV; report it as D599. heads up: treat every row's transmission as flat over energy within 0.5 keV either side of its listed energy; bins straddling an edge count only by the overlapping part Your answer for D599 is 32.2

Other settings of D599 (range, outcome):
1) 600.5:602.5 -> 31.8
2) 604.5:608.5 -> 26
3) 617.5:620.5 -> 15.4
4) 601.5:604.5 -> 30.5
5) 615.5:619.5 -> 13.6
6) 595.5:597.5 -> 33.7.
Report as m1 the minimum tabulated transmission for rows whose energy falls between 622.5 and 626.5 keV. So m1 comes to 23.31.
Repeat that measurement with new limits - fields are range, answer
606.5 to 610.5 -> 18.97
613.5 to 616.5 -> 12.18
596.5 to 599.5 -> 31.46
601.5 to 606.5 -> 27.91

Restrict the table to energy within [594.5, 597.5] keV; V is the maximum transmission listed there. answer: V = 34.24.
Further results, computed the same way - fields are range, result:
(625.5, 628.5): 29.77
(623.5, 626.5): 29.14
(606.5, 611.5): 24.88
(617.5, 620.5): 17.1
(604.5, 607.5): 28.13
